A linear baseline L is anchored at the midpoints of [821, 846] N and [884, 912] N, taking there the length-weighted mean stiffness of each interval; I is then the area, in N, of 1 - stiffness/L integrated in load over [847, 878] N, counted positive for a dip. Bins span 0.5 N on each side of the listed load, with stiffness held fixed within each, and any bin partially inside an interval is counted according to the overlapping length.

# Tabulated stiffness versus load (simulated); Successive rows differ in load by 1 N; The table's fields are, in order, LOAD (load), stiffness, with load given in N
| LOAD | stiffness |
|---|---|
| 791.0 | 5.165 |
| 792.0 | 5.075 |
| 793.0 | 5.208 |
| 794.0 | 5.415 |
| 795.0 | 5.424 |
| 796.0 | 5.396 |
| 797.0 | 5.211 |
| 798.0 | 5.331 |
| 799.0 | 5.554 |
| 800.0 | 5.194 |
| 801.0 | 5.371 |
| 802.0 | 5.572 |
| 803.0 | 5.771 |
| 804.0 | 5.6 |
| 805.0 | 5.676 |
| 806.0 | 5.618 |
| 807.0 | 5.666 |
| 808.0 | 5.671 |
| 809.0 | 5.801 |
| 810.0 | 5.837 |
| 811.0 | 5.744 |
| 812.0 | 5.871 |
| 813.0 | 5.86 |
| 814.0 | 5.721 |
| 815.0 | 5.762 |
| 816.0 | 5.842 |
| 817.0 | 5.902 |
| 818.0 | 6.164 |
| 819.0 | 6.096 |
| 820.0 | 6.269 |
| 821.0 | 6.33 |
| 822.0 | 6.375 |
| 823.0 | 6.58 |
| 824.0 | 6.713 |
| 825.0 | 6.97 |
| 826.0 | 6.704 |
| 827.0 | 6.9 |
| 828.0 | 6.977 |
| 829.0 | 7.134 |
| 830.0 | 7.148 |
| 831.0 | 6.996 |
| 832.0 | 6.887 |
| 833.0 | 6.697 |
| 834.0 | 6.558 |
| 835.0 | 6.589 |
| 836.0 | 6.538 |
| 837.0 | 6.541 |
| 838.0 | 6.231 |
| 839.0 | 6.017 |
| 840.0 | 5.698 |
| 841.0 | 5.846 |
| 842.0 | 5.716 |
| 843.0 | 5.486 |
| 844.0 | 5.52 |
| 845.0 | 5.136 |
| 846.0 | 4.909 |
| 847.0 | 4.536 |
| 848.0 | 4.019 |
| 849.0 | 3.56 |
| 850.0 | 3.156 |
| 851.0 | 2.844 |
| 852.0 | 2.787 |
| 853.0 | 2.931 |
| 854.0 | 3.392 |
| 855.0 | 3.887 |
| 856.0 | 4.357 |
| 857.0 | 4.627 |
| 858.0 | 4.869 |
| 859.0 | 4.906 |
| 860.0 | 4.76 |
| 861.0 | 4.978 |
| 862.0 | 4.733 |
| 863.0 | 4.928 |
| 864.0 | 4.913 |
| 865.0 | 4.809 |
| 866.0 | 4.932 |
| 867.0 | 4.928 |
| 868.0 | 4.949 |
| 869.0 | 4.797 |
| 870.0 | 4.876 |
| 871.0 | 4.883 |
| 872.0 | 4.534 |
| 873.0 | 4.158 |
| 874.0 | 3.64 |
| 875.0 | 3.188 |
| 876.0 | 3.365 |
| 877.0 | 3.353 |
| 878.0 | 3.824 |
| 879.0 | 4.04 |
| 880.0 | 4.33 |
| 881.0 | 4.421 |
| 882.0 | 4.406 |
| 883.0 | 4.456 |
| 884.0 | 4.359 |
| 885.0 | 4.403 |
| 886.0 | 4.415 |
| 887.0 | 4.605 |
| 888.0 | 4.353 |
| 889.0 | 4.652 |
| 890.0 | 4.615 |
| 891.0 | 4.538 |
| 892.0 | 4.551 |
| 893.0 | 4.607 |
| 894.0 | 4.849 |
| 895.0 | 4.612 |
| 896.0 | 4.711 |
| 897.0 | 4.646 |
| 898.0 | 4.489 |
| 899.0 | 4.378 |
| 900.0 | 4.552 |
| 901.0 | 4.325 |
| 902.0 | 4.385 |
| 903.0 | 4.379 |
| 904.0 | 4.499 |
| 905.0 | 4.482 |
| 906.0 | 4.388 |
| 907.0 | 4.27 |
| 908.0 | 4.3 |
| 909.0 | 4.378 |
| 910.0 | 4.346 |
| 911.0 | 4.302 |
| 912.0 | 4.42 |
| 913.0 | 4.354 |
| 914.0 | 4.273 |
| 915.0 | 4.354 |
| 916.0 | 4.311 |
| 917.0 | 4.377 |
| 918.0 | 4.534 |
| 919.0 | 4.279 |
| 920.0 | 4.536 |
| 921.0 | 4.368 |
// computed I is 7.3 N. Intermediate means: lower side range 6.38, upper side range 4.48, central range 4.2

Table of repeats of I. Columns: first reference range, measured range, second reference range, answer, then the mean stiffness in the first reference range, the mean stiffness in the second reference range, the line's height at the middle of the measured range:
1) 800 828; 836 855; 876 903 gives 2.32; 6.02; 4.4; 5.34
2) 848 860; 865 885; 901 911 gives -1.34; 3.81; 4.37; 4.04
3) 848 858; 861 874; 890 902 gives -2.76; 3.6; 4.56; 3.92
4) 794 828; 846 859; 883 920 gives 3.47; 5.9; 4.45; 5.24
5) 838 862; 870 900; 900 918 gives 0.74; 4.56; 4.37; 4.45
